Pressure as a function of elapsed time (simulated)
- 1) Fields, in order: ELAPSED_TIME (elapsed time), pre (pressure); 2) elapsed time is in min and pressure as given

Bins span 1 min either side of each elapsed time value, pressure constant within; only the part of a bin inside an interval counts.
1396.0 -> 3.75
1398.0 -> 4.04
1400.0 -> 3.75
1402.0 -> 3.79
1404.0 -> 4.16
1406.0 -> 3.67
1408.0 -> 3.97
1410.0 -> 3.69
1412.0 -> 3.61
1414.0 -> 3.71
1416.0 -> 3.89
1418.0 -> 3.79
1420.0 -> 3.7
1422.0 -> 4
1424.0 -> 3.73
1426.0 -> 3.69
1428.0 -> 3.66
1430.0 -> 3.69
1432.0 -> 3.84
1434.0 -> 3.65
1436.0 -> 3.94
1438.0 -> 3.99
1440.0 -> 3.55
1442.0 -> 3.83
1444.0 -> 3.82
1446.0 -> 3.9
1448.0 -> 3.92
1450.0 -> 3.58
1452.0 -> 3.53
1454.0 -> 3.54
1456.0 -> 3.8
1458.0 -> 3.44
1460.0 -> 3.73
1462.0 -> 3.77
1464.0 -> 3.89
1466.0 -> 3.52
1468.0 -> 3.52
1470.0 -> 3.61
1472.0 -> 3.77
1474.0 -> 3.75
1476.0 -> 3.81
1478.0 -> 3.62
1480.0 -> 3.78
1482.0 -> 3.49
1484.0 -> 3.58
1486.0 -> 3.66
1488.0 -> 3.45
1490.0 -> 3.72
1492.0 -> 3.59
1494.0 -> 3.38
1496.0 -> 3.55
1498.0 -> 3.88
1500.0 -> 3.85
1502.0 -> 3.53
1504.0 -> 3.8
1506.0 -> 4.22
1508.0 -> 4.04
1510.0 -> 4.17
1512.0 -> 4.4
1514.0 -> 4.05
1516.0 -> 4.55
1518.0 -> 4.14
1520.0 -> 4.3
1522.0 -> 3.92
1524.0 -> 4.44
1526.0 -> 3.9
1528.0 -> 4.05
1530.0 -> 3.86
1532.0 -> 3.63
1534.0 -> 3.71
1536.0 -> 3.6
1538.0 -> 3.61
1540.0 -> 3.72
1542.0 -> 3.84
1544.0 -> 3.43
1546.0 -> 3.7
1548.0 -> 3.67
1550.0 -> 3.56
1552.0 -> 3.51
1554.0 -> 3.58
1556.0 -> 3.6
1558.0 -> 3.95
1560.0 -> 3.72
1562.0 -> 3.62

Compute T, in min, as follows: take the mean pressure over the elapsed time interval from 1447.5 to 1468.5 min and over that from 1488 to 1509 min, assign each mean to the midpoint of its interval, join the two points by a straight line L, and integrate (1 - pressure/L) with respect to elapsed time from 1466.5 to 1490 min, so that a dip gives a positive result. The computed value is 0.36 min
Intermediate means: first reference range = 3.66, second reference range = 3.74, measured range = 3.64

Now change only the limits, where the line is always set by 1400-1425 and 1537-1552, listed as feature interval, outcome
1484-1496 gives 0.5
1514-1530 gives -2.1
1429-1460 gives 0.3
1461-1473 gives 0.2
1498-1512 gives -1.0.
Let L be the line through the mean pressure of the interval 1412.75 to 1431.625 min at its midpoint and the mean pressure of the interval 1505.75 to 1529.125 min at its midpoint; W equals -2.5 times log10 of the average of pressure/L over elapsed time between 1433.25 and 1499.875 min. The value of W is 0.08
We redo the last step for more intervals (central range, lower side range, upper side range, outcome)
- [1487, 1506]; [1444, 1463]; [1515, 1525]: 0.11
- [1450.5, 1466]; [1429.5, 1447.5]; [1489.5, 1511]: 0.04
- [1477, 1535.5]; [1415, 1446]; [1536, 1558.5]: -0.05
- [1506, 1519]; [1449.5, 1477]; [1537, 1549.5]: -0.16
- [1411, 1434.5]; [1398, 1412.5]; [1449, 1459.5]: 0.00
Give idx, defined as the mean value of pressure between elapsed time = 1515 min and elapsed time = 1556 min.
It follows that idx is 3.83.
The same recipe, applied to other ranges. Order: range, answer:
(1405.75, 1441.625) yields 3.77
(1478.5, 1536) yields 3.87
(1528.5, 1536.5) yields 3.73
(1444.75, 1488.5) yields 3.67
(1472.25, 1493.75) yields 3.64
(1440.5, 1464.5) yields 3.72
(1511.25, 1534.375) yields 4.09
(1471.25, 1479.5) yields 3.74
